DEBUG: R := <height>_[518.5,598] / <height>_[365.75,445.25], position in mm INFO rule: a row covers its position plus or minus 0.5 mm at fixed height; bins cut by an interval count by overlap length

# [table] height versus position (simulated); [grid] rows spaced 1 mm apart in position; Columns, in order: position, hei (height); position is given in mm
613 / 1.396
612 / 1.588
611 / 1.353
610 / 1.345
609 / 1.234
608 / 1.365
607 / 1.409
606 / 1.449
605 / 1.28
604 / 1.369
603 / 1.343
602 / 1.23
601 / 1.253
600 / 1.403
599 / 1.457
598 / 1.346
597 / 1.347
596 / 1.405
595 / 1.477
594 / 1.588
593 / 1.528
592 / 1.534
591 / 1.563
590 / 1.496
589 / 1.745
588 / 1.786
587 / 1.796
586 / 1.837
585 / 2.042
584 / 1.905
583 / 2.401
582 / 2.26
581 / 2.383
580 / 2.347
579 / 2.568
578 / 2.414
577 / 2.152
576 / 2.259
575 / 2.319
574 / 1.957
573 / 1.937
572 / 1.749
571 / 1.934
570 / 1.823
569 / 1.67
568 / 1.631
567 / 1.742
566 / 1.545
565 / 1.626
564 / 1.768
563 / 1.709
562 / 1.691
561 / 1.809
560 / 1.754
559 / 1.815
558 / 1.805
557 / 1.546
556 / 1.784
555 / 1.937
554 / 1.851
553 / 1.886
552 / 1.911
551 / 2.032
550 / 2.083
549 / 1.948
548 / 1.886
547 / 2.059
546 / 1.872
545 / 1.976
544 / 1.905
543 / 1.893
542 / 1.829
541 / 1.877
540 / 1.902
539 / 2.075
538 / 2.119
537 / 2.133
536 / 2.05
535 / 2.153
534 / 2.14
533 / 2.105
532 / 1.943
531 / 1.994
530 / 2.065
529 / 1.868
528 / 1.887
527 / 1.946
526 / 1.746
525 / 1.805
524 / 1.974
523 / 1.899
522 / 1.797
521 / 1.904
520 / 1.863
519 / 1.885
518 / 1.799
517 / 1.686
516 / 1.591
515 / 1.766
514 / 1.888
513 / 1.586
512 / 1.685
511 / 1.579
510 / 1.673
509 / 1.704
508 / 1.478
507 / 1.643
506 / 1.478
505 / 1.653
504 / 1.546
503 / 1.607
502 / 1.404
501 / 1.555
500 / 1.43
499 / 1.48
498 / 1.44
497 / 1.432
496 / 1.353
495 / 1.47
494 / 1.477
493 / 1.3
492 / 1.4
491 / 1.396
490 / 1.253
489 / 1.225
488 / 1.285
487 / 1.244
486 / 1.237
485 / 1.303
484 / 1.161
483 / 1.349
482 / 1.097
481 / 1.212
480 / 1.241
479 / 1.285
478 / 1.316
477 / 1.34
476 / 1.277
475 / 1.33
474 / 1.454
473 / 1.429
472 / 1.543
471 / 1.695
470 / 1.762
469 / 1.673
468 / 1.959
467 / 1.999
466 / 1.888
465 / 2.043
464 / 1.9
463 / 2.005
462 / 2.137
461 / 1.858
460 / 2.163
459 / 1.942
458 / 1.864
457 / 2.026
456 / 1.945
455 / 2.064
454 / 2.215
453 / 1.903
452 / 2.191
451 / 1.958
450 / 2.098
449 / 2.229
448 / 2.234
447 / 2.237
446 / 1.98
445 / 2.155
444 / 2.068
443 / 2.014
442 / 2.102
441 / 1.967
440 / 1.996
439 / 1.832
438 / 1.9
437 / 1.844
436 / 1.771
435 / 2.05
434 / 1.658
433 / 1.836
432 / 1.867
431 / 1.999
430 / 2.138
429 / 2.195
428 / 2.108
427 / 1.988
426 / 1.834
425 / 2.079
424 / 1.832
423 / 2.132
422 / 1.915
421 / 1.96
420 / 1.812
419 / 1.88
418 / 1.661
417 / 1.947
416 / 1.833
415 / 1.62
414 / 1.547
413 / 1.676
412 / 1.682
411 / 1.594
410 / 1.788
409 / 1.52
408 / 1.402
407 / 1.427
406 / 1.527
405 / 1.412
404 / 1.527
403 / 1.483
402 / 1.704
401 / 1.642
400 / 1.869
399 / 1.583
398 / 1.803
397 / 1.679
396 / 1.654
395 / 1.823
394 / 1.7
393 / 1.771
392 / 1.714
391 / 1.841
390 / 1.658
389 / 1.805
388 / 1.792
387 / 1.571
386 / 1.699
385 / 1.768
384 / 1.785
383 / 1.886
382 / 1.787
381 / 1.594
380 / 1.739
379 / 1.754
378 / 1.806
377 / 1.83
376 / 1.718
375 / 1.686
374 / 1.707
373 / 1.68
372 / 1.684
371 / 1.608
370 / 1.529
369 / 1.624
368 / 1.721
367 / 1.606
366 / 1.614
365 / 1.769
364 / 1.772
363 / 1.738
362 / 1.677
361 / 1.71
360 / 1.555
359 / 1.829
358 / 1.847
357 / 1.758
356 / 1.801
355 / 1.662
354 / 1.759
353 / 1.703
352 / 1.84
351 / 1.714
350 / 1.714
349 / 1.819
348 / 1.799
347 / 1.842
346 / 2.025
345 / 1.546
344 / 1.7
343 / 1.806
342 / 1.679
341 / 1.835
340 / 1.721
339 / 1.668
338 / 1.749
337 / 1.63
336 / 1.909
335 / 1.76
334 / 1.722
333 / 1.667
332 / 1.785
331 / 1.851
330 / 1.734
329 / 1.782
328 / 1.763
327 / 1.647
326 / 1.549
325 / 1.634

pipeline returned 1.1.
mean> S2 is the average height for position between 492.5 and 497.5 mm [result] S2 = 1.41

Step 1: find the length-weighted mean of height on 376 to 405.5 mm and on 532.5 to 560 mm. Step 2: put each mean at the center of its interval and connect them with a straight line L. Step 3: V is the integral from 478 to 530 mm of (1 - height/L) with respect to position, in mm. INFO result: 9.2 mm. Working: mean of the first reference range 1.71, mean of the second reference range 1.94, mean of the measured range 1.55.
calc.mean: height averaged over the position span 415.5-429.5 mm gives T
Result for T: 1.94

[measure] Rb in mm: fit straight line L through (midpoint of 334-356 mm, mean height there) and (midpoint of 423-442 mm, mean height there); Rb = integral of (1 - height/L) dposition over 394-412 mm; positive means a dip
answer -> 2.5 mm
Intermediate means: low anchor 1.76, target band 1.62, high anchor 1.95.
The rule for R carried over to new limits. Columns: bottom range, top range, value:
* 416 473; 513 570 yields 0.95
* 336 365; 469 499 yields 0.78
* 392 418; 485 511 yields 0.88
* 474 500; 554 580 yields 1.43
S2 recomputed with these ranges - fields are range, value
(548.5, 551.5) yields 2.02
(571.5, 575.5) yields 1.99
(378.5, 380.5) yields 1.75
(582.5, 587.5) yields 2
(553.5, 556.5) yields 1.86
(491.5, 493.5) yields 1.35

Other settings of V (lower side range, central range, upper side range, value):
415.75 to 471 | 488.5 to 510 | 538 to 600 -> 5.1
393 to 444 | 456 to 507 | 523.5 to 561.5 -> 8.8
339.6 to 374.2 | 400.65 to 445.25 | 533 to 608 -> -1.7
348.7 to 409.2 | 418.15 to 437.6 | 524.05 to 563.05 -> -1.9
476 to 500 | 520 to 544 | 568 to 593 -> -4.8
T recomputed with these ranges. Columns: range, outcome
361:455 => 1.81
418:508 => 1.73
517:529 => 1.86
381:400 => 1.74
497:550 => 1.81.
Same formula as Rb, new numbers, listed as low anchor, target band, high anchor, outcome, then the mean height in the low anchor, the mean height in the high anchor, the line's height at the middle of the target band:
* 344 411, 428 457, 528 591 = -3.74 mm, 1.7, 1.94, 1.79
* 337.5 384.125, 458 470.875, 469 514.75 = -3.69 mm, 1.73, 1.44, 1.5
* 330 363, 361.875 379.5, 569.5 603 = 0.63 mm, 1.75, 1.82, 1.76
